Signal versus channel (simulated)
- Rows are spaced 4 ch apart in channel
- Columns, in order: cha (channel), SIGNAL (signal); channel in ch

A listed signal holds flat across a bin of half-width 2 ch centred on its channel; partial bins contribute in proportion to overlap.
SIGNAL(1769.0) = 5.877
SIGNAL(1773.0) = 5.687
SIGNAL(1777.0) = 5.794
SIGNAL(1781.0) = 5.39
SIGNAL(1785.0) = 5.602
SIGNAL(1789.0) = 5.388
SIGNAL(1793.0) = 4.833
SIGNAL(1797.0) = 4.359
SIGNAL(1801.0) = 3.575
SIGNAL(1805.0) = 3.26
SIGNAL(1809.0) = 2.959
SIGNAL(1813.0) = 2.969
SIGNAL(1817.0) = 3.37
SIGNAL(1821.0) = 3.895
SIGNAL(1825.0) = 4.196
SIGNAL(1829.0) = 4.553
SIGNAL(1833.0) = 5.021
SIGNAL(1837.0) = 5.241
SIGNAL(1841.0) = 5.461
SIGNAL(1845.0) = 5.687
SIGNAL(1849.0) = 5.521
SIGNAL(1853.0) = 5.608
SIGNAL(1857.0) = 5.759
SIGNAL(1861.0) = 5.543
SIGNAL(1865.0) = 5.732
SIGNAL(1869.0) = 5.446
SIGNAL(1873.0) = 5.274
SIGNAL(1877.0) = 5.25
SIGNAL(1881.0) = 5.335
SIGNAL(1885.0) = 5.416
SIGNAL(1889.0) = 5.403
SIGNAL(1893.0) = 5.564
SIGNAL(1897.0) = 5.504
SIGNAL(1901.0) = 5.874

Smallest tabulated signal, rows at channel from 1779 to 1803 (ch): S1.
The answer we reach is 3.575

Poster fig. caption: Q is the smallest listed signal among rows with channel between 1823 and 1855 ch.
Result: 4.196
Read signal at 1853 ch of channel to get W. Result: 5.608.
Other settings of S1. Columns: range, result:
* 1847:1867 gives 5.521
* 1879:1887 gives 5.335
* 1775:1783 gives 5.39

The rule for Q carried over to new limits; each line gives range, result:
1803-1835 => 2.959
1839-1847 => 5.461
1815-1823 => 3.37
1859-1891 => 5.25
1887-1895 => 5.403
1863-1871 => 5.446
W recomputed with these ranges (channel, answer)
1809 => 2.959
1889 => 5.403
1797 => 4.359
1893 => 5.564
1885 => 5.416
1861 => 5.543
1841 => 5.461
